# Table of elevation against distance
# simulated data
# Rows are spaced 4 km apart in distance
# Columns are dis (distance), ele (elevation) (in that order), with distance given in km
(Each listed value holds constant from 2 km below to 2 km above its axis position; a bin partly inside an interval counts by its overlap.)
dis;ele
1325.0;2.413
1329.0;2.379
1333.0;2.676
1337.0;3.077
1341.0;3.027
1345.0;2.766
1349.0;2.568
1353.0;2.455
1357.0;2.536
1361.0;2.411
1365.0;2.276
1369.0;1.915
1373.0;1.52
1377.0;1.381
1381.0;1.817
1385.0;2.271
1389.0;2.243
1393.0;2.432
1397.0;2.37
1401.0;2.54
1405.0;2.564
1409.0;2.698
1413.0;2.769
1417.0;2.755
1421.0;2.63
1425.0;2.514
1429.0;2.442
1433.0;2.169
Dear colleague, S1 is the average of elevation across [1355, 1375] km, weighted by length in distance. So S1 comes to 2.13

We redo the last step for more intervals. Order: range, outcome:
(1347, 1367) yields 2.45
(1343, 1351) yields 2.67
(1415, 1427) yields 2.63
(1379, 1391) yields 2.11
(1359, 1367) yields 2.34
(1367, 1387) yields 1.78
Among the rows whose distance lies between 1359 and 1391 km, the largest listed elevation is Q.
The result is 2.411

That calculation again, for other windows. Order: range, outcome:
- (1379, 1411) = 2.698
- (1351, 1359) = 2.536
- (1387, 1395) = 2.432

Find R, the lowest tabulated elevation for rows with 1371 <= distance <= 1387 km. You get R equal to 1.381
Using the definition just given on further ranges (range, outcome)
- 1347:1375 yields 1.52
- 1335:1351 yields 2.568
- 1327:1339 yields 2.379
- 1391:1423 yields 2.37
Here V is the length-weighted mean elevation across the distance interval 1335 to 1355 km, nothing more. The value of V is 2.78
